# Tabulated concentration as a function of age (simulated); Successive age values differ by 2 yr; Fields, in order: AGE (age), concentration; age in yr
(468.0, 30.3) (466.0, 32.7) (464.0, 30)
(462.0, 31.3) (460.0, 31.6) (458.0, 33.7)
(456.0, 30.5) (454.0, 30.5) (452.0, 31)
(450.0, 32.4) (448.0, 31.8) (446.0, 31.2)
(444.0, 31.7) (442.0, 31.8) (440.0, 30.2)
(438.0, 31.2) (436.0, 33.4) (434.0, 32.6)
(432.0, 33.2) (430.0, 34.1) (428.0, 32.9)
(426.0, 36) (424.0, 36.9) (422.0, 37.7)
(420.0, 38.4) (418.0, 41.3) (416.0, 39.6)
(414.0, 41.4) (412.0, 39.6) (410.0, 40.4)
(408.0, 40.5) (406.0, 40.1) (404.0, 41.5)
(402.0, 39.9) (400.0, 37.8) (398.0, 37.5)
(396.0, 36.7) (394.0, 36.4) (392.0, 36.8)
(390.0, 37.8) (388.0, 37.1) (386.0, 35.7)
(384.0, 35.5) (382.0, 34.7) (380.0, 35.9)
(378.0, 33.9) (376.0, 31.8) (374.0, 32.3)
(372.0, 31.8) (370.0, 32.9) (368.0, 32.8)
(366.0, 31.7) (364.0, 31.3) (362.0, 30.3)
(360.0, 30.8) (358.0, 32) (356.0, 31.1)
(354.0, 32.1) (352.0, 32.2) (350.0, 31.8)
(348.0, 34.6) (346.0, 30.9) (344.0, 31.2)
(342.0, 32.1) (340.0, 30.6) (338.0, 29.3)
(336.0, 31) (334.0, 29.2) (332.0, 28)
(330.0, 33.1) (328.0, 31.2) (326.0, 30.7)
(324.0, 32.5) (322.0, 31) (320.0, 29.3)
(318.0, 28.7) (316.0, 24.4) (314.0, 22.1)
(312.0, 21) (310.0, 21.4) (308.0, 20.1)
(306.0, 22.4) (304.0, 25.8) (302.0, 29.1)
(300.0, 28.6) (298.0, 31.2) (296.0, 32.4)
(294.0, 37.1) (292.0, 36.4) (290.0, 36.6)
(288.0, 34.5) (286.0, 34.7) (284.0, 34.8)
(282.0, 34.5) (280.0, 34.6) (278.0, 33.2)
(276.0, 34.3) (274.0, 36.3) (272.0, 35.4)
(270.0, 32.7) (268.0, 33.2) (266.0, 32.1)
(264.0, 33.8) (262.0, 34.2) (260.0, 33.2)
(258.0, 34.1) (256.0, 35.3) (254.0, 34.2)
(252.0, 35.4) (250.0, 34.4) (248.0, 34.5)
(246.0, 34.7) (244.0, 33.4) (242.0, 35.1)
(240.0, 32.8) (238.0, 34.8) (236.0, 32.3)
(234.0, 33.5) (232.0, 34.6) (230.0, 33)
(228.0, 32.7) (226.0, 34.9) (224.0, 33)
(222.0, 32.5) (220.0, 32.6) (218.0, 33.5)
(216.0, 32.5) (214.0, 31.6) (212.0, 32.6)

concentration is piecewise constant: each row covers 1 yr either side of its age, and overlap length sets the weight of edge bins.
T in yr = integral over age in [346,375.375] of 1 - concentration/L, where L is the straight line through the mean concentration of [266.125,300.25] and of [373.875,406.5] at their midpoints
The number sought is 3.3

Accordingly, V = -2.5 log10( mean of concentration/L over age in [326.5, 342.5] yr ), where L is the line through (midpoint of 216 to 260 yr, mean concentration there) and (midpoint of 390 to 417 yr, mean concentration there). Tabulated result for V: 0.21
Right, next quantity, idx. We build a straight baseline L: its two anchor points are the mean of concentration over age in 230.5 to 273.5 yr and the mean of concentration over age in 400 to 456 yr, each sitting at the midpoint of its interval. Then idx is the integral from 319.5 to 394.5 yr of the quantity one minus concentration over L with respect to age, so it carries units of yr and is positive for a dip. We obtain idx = 5.33 yr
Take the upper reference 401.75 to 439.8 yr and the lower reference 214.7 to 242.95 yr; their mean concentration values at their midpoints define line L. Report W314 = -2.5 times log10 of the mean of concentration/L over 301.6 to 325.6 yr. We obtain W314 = 0.339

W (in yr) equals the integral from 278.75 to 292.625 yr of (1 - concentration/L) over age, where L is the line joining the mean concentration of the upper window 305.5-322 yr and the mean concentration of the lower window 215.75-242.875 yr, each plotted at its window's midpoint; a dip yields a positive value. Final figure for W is -4.0 yr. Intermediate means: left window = 33.4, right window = 24.2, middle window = 35.1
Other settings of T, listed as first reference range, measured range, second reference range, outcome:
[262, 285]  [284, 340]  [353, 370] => 6.04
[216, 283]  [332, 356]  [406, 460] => 2.20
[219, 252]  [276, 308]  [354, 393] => 1.47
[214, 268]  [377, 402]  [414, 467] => -2.16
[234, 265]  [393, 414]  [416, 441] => -2.56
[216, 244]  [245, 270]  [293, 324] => -2.24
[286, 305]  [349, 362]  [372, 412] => 1.36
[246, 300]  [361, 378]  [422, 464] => 0.64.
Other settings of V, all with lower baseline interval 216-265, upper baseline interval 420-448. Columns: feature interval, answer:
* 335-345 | 0.09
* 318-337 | 0.10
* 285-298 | -0.04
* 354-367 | 0.08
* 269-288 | -0.02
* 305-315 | 0.49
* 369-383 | 0.01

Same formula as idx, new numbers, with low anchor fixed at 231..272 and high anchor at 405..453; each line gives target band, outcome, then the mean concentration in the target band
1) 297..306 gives 1.7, 28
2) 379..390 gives -0.3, 36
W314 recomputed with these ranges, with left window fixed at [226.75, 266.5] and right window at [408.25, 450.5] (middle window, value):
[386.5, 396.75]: -0.06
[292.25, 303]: 0.08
